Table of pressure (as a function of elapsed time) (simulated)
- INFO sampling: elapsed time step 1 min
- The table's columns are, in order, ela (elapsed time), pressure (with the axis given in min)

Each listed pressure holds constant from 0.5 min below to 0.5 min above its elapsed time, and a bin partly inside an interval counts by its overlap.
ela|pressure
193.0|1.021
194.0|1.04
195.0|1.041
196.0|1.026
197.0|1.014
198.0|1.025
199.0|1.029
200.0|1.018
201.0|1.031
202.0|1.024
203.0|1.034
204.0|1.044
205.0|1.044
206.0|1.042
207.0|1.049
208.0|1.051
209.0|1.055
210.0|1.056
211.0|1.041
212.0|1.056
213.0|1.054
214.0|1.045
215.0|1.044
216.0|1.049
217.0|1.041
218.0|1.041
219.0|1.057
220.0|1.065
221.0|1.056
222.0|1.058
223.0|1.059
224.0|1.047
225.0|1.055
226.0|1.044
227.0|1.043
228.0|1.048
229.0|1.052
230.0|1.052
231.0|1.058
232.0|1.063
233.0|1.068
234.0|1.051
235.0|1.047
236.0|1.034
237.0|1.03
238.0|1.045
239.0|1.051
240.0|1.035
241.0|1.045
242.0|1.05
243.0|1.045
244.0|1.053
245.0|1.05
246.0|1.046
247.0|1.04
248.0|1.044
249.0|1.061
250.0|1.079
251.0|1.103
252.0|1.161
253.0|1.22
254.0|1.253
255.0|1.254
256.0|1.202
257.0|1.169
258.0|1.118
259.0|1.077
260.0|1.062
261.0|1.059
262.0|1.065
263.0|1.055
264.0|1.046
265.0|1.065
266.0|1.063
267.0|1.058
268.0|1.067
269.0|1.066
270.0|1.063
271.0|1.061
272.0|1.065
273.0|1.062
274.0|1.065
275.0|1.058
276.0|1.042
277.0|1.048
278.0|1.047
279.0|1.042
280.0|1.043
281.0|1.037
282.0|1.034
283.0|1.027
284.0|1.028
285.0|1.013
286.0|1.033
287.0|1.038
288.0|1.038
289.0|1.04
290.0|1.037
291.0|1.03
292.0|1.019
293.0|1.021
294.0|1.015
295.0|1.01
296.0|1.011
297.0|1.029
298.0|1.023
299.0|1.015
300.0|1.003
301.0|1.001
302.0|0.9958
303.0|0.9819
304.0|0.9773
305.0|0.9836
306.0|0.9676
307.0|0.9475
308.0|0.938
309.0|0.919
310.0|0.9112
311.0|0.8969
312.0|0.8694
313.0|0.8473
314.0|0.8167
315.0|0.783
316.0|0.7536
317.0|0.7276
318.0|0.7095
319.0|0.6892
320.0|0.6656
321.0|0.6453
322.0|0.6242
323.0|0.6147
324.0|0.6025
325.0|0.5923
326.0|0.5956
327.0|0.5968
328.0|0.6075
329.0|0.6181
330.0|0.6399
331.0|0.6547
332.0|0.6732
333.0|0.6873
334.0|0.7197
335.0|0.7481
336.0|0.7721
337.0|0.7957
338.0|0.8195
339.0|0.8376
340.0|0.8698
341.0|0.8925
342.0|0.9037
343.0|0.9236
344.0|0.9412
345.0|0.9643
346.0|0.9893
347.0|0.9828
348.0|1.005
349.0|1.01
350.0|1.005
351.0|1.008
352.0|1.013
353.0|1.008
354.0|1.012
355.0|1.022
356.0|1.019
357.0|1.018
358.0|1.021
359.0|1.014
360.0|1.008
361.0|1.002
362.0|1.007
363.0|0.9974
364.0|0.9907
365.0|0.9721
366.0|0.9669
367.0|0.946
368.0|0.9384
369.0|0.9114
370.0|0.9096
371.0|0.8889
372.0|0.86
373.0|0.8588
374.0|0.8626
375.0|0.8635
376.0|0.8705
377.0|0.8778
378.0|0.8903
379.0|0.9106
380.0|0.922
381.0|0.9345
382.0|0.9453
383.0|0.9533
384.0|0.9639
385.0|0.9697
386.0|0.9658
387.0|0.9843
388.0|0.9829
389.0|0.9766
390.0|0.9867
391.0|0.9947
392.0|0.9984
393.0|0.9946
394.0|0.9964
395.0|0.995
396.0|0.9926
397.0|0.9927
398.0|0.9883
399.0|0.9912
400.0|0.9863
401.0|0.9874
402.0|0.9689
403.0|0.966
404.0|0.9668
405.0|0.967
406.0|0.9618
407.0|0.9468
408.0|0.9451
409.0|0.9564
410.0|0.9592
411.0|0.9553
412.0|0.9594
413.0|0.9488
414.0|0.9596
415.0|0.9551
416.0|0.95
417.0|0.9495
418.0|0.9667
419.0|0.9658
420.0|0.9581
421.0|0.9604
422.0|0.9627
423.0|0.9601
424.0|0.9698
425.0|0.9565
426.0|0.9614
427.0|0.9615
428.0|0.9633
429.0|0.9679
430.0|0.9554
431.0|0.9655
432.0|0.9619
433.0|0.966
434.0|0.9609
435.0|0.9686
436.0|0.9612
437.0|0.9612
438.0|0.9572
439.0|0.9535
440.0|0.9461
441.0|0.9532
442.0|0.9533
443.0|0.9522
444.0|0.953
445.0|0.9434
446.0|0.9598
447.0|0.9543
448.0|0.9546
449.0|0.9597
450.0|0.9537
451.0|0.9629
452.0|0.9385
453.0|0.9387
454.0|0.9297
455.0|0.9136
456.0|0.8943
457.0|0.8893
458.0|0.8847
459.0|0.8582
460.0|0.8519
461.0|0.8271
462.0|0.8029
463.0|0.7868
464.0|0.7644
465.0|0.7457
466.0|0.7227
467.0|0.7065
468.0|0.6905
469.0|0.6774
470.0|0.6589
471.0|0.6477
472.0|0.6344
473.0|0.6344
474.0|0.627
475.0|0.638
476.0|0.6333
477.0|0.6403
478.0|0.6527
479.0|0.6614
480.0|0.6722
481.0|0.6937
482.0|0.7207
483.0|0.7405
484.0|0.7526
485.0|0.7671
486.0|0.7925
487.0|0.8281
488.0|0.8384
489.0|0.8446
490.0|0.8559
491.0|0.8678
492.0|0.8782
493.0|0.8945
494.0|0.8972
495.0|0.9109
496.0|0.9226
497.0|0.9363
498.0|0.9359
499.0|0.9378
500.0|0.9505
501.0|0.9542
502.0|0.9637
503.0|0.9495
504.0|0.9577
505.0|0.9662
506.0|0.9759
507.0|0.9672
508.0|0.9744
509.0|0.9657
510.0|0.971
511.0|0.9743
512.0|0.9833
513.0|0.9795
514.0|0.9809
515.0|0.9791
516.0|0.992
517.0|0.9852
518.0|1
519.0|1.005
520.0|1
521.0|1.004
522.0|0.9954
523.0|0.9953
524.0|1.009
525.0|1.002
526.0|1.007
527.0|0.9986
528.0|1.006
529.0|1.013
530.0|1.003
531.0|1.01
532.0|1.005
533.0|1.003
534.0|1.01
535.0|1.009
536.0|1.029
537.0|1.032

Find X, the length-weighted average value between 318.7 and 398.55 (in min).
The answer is 0.887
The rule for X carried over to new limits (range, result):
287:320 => 0.935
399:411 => 0.965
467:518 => 0.839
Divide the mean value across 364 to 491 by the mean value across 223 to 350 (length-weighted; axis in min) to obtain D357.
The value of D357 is 0.93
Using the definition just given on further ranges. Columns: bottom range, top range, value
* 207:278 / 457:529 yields 0.80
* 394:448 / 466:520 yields 0.88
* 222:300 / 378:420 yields 0.91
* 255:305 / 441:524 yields 0.83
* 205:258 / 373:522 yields 0.85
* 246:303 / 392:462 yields 0.90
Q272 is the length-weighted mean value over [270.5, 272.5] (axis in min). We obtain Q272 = 1.06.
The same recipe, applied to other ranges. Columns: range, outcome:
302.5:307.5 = 0.972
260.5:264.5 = 1.06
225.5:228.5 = 1.05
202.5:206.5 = 1.04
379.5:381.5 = 0.928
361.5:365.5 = 0.992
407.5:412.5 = 0.955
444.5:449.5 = 0.954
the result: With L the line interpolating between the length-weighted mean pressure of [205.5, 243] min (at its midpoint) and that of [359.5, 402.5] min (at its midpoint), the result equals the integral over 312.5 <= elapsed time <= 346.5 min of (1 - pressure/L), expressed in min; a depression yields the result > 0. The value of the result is 8.3 min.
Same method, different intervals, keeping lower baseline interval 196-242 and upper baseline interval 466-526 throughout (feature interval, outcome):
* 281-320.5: 1.8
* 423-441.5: -1.2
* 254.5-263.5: -0.9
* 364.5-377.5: 0.6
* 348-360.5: -0.8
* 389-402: -0.9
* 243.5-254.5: -0.8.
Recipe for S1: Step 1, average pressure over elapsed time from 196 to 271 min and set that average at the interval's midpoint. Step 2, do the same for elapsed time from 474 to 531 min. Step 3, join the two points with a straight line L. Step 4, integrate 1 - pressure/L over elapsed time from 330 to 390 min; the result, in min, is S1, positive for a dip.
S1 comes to 3.9 min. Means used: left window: 1.06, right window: 0.899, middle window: 0.921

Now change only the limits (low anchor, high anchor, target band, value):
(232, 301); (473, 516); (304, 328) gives 5.8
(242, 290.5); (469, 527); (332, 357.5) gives 2.3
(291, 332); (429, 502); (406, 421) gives -2.0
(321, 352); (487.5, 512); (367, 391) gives -2.8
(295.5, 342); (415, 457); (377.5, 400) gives -1.9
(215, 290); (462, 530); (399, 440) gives -1.6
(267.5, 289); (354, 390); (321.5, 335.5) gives 5.0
